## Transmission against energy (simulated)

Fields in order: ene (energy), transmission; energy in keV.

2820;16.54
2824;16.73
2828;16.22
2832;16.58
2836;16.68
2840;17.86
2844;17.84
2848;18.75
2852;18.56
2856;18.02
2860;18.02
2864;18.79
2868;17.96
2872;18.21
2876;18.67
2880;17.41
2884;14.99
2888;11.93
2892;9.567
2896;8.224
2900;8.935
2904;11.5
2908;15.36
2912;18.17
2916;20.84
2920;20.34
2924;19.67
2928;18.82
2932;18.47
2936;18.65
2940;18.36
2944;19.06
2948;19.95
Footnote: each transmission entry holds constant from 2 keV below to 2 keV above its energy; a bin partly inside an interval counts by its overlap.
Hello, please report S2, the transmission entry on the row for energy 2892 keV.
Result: 9.567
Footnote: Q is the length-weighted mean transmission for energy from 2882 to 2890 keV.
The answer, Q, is 13.5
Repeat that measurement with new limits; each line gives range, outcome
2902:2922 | 17.2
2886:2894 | 10.7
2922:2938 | 18.9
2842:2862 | 18.2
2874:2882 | 18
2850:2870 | 18.3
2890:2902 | 8.91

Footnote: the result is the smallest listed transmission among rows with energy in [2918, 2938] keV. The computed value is 18.47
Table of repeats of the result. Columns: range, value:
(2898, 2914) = 8.935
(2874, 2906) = 8.224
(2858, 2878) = 17.96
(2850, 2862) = 18.02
